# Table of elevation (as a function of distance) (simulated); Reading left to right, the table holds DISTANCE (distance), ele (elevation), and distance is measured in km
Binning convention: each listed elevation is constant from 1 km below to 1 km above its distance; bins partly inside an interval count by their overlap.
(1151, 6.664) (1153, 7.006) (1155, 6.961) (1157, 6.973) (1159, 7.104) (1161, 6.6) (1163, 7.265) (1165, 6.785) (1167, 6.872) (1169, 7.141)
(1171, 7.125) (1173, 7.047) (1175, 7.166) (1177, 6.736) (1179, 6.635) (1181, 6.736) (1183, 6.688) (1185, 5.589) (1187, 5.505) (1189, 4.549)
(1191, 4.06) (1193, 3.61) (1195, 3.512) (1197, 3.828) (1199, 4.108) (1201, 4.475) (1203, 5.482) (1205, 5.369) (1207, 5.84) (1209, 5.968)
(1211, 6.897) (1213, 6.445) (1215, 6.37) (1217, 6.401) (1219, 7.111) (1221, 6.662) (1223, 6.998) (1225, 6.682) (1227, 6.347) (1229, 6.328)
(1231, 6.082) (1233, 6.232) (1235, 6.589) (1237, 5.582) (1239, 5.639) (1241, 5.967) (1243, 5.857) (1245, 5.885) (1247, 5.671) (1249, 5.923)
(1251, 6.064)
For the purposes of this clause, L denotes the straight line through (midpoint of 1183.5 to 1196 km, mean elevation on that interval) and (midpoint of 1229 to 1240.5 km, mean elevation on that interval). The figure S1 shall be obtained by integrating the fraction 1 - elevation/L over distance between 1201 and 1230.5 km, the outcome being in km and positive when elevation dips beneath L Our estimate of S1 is -4.7 km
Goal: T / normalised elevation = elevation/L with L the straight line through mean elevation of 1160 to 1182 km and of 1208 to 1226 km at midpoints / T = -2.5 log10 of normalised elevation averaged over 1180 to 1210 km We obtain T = 0.32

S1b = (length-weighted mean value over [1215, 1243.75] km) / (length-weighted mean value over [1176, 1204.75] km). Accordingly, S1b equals 1.24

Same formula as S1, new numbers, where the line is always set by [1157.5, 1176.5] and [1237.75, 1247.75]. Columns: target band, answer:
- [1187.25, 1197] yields 3.79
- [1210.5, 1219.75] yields -0.56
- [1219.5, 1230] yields -0.93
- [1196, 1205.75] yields 2.76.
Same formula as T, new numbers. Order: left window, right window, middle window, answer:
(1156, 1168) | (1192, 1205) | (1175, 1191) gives -0.111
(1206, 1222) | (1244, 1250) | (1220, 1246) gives -0.021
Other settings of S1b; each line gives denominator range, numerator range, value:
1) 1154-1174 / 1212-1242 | 0.91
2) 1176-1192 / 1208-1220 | 1.12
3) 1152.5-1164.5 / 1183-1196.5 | 0.66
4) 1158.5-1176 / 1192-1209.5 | 0.66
